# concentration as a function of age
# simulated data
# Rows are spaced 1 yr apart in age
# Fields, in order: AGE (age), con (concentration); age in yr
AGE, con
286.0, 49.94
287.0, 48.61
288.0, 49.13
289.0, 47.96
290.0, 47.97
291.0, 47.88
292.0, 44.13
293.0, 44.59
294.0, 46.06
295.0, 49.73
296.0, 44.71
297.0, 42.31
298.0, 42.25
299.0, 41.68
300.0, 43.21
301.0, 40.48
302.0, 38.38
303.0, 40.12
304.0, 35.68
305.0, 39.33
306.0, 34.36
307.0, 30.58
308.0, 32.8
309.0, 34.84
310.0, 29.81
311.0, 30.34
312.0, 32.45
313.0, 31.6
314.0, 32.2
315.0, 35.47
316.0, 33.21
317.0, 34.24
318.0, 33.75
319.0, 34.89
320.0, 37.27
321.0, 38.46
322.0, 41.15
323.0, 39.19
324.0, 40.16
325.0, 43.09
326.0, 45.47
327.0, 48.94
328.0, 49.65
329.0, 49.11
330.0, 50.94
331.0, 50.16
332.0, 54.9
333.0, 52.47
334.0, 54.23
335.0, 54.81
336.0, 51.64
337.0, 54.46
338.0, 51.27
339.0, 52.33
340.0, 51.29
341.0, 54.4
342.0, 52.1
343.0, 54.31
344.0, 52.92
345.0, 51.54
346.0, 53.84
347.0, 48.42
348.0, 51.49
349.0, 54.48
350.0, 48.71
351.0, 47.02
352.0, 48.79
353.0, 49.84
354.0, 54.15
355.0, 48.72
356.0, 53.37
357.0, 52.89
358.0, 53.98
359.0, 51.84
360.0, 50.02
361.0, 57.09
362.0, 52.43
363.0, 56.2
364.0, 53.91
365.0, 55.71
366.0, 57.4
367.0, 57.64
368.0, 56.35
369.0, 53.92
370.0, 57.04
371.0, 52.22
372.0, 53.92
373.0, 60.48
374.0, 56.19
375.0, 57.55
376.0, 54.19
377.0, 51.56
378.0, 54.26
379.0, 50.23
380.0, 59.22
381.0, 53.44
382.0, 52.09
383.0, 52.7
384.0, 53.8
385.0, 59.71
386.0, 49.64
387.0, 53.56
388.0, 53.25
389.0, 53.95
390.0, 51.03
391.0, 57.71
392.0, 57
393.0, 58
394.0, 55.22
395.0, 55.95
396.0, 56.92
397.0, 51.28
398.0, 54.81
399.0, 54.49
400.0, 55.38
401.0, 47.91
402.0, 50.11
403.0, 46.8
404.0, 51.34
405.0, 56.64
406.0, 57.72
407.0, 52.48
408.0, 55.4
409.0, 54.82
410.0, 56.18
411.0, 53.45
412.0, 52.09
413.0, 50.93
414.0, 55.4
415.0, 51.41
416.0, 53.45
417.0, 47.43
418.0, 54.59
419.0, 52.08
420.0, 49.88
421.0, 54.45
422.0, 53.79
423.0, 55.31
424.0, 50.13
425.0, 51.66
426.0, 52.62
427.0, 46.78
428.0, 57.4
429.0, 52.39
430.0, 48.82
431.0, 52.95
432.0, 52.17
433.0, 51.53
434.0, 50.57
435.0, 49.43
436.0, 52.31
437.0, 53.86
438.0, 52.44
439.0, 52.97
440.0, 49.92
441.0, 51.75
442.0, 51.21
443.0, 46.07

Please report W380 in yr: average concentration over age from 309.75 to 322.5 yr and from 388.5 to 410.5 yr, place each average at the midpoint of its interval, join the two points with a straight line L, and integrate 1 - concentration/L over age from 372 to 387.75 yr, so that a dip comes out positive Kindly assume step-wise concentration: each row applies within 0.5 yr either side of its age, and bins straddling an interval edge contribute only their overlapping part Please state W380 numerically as -1.6 yr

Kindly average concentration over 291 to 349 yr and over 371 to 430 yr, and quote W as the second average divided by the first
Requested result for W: 1.23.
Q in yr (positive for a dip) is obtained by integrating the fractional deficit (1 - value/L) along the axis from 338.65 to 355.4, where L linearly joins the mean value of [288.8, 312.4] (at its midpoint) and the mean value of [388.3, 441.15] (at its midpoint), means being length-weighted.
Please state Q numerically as -2.3 yr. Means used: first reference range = 40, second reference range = 52.9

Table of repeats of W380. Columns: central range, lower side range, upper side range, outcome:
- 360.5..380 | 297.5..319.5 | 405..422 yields -3.9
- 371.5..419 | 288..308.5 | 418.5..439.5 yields -4.4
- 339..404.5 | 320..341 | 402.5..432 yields -3.9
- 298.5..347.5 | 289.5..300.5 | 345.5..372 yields 5.5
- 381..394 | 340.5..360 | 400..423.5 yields -0.5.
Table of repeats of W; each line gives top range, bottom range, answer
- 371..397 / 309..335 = 1.33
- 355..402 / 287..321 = 1.39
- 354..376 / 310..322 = 1.60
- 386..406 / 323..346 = 1.06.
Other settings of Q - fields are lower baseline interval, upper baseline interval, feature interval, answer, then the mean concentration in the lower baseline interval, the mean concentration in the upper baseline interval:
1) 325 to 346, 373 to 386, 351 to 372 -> 0.0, 51.7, 54.6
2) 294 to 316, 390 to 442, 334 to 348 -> -3.4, 37.4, 52.9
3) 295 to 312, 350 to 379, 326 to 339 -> -1.8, 37.8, 53.7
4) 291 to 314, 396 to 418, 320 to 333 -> -1.2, 38.7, 53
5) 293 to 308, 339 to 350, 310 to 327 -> 3.3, 40.5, 52.3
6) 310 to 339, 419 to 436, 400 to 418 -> -0.9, 43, 51.9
